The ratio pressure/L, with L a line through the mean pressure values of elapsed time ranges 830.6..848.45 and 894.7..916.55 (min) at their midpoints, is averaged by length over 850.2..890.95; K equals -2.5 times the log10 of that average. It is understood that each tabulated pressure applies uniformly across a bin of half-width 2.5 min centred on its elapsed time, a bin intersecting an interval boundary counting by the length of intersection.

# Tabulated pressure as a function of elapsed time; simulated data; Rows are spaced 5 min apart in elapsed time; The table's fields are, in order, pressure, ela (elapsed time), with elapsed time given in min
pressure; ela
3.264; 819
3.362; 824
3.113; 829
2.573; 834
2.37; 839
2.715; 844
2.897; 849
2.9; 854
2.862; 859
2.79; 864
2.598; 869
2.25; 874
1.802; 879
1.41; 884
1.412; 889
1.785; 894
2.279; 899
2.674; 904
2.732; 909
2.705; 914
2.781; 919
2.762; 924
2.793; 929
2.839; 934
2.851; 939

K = 0.13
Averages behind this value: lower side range 2.62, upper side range 2.53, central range 2.28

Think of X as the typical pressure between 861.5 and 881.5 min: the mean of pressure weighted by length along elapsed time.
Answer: 2.36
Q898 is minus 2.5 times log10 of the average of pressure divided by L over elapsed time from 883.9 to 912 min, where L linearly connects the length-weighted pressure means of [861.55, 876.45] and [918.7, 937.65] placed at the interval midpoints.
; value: 0.256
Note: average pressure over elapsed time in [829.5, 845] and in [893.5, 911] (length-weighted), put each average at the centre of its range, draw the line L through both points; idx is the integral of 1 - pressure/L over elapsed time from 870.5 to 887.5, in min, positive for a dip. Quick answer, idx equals 4.4 min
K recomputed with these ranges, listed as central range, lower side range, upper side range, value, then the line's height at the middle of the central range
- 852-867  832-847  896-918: -0.11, 2.57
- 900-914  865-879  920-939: -0.01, 2.63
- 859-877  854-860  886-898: -0.03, 2.5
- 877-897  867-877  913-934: 0.47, 2.5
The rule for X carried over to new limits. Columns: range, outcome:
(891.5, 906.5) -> 2.25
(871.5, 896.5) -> 1.73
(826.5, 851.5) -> 2.73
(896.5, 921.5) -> 2.63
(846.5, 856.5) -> 2.9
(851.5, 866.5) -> 2.85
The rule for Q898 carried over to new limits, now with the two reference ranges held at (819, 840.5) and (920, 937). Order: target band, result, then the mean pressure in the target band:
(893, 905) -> 0.251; 2.25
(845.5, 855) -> 0.007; 2.88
